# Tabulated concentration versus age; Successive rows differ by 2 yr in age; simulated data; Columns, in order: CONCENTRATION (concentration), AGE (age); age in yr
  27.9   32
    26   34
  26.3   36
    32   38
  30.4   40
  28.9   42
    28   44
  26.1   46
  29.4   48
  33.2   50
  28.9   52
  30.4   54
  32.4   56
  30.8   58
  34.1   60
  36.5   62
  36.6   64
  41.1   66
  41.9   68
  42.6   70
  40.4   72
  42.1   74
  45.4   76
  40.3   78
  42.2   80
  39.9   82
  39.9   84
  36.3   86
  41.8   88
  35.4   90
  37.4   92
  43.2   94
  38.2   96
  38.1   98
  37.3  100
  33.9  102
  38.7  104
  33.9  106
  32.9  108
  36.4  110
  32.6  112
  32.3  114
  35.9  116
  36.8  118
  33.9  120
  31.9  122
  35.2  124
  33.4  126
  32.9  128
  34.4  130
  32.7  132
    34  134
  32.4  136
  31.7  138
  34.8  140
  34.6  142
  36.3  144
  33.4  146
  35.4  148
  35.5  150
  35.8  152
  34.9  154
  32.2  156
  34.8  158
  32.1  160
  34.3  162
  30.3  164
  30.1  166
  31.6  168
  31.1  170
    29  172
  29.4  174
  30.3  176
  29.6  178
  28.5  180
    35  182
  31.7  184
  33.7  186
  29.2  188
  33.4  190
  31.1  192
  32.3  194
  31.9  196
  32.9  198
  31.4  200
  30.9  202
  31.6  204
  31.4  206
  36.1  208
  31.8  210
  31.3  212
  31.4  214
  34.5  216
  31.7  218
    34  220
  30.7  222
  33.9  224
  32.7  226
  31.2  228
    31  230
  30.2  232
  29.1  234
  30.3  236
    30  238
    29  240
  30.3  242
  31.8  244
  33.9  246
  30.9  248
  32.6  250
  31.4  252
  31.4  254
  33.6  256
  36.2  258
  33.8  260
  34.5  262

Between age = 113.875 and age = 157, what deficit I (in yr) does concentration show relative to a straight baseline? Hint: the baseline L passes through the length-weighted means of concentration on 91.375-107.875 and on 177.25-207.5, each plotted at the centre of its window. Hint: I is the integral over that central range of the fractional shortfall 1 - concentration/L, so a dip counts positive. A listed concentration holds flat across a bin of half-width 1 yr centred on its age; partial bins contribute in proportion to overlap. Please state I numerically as 1.2 yr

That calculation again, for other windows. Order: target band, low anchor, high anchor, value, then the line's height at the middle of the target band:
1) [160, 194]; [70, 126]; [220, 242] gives 2.42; 33.6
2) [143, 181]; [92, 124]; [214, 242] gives 1.65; 33.8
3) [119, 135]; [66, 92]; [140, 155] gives 1.39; 36.7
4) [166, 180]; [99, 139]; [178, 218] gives 1.14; 32.7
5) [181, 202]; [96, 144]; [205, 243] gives 0.21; 32.5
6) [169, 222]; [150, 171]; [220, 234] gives 0.77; 32.2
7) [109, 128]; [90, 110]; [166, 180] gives 0.54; 35.2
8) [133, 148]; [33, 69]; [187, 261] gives -0.99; 31.9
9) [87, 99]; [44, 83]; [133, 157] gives -1.16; 35.6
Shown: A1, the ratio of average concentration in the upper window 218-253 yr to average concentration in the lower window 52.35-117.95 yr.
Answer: 0.84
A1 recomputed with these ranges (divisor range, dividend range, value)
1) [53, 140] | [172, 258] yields 0.87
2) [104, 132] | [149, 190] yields 0.94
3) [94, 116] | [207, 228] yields 0.91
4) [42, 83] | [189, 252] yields 0.88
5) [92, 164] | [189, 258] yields 0.92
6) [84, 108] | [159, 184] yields 0.82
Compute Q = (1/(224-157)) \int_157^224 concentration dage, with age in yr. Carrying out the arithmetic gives 31.8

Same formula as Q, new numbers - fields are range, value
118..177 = 33.1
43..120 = 36.4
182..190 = 32.2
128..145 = 33.8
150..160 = 34.3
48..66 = 33.1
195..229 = 32.3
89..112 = 36.7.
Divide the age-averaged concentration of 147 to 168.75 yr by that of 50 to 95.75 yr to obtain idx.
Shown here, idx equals 0.88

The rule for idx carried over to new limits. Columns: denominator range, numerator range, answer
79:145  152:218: 0.89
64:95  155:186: 0.77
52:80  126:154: 0.90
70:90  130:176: 0.81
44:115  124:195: 0.89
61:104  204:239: 0.81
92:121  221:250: 0.86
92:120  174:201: 0.87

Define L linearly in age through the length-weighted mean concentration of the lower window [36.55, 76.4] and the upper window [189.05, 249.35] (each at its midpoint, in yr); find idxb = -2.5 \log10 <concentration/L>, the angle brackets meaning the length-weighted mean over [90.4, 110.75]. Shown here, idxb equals -0.10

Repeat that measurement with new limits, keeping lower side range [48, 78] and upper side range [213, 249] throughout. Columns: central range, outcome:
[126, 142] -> 0.037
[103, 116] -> 0.022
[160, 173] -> 0.079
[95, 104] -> -0.044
